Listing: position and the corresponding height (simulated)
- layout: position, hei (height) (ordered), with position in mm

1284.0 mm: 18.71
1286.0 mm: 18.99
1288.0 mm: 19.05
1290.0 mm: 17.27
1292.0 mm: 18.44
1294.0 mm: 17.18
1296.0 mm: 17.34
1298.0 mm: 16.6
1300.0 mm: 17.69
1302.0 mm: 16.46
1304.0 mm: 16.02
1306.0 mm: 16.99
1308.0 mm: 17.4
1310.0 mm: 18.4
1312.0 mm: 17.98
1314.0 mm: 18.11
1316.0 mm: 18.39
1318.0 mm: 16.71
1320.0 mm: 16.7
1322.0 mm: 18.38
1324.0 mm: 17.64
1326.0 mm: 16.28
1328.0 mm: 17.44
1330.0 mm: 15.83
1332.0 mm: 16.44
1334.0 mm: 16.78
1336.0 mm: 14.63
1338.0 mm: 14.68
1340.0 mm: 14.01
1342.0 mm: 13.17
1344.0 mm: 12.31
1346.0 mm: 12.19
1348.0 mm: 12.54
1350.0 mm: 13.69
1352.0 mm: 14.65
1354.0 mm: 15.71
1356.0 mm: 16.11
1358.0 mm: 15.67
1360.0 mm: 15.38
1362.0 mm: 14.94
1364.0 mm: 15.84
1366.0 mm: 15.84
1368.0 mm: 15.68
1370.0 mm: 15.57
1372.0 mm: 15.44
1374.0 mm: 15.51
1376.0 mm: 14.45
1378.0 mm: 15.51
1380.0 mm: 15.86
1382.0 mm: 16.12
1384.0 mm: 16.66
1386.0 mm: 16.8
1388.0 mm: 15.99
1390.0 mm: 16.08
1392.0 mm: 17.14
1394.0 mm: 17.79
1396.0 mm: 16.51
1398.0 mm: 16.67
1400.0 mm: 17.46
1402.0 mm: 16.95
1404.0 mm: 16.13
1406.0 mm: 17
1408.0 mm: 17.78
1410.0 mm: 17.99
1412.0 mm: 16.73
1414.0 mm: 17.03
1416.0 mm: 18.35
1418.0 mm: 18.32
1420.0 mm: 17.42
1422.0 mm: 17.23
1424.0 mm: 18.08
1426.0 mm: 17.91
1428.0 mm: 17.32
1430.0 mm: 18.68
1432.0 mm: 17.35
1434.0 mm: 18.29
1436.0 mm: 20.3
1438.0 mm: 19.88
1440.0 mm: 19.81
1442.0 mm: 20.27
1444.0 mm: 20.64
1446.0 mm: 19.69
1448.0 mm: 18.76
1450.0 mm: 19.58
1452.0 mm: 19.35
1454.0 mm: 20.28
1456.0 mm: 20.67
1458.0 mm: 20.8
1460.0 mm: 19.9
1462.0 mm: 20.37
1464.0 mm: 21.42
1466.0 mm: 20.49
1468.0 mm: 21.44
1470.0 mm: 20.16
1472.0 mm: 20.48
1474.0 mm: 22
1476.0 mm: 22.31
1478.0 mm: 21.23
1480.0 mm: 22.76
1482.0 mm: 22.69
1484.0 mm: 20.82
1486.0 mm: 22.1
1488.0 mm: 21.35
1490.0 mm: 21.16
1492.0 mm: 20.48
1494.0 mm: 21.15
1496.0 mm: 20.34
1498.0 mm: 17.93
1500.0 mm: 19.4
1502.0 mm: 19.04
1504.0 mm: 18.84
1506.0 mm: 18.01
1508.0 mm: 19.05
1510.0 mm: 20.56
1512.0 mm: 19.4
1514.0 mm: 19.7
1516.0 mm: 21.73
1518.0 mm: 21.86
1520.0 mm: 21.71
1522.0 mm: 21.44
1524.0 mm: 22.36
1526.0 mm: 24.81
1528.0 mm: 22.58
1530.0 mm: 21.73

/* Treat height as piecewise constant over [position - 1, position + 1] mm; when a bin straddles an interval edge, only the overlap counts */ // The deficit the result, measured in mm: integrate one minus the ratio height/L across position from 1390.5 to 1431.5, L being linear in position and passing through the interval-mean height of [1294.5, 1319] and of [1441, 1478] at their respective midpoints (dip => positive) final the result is 4.4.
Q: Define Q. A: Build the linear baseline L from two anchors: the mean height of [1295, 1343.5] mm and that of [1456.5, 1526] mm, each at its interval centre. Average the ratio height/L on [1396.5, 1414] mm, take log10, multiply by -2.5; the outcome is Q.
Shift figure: 0.099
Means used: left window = 16.6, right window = 20.8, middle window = 17.1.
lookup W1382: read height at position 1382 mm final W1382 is 16.12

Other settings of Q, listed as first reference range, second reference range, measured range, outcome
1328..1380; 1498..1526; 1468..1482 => -0.13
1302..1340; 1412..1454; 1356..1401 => 0.11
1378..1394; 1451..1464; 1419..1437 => 0.04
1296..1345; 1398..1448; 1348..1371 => 0.13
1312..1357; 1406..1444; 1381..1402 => 0.04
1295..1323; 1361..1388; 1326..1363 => 0.11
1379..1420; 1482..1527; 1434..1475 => -0.08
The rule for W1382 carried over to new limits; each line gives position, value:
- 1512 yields 19.4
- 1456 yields 20.67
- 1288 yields 19.05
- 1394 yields 17.79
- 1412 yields 16.73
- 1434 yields 18.29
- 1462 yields 20.37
